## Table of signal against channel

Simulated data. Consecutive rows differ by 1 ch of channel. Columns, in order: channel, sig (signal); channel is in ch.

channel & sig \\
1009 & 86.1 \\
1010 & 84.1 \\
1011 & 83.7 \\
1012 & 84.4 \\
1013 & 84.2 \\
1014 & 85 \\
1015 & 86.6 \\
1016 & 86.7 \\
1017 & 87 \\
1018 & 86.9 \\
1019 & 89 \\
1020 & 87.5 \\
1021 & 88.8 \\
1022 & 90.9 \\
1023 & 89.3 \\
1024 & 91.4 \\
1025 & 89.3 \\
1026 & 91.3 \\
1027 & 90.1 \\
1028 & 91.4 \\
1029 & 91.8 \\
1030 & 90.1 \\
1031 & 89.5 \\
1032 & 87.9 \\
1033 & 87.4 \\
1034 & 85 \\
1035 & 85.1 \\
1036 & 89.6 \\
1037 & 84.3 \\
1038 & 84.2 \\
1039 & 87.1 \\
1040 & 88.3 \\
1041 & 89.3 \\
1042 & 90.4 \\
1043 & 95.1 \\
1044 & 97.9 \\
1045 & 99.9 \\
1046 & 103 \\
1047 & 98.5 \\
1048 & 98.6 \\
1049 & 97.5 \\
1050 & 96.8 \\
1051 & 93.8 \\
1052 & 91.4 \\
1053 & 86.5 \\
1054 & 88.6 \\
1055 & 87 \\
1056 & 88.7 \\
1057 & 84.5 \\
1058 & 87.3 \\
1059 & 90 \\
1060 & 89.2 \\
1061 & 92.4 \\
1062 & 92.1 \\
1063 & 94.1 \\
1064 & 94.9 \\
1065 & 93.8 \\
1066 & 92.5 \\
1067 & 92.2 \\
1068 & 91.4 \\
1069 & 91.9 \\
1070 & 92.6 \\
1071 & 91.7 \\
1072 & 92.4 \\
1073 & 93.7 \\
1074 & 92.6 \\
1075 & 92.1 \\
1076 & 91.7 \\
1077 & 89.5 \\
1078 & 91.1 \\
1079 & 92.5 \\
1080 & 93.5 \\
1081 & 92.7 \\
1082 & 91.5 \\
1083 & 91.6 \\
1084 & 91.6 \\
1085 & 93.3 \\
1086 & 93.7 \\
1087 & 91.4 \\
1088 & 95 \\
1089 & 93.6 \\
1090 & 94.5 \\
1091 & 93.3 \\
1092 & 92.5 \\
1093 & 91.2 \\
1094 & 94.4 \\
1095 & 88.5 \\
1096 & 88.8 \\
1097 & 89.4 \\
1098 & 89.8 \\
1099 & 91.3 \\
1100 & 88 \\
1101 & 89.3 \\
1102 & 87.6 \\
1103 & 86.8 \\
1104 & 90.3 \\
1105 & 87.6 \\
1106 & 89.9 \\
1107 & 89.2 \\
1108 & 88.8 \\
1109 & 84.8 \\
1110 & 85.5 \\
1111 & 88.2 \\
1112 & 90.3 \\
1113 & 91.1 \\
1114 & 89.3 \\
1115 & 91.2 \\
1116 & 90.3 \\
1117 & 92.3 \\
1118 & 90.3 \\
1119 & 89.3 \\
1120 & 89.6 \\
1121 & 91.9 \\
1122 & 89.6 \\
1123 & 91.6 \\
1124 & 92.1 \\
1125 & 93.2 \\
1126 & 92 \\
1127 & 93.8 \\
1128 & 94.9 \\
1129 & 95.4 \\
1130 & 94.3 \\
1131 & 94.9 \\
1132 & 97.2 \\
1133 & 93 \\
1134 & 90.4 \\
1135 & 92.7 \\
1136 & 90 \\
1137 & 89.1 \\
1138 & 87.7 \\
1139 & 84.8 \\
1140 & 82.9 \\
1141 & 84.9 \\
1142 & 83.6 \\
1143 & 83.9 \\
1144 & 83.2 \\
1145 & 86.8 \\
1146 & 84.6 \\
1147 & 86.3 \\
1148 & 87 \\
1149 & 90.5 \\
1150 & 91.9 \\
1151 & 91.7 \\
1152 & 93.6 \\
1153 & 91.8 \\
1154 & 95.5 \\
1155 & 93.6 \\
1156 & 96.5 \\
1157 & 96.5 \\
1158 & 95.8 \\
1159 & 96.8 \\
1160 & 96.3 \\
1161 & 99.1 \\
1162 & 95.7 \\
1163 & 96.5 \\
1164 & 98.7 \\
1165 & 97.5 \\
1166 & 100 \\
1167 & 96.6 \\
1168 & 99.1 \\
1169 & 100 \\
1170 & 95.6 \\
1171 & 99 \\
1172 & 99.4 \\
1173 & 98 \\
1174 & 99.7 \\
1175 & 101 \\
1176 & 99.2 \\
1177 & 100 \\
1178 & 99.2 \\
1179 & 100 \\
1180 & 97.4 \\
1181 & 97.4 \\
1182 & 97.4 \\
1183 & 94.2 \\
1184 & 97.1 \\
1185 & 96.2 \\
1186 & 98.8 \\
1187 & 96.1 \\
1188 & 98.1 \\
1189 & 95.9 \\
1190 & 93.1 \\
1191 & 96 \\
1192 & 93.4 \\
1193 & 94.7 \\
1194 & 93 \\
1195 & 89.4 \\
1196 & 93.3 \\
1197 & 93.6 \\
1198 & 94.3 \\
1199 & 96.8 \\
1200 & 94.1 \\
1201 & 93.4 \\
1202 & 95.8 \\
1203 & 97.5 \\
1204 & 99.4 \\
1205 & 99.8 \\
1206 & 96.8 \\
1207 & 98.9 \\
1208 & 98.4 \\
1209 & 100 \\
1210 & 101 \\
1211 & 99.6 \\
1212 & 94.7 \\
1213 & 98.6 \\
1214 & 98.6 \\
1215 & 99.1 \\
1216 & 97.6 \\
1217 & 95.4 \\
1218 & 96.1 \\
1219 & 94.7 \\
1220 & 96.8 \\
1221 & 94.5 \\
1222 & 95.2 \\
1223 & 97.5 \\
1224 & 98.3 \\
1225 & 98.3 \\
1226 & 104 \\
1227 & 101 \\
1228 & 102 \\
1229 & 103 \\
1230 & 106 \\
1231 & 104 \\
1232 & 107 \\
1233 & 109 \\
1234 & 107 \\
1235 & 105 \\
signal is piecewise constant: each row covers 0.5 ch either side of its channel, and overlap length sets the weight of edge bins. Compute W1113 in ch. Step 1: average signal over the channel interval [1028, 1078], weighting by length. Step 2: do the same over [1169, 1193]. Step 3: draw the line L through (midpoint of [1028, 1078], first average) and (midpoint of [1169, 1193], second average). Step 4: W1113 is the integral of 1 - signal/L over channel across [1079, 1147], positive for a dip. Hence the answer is 2.8 ch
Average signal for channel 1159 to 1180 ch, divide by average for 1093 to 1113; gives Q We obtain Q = 1.1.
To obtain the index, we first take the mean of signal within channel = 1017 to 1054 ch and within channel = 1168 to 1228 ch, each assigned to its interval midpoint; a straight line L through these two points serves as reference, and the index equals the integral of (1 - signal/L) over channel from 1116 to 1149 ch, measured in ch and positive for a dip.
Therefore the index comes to 1.69 ch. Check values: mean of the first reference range 90.9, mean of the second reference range 97.2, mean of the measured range 89.8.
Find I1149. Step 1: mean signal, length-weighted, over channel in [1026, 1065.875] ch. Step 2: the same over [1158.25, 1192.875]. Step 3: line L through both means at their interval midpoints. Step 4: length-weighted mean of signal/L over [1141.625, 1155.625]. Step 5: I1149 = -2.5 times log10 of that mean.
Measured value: 0.085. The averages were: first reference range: 91.1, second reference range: 97.6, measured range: 89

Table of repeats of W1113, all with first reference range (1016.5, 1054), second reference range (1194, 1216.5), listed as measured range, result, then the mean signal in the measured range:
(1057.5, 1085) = 0.0 ch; 92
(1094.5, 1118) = 1.1 ch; 89.1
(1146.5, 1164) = 0.2 ch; 94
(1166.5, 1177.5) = -0.4 ch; 98.9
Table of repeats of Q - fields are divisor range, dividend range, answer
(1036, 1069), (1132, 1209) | 1.03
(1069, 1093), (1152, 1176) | 1.05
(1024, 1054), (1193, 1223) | 1.06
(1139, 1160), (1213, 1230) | 1.10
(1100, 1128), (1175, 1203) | 1.07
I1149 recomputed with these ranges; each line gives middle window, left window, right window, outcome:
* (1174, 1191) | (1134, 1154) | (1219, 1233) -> -0.04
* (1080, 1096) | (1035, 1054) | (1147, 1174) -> 0.01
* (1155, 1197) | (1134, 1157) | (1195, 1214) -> -0.05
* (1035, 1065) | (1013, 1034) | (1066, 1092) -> -0.01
